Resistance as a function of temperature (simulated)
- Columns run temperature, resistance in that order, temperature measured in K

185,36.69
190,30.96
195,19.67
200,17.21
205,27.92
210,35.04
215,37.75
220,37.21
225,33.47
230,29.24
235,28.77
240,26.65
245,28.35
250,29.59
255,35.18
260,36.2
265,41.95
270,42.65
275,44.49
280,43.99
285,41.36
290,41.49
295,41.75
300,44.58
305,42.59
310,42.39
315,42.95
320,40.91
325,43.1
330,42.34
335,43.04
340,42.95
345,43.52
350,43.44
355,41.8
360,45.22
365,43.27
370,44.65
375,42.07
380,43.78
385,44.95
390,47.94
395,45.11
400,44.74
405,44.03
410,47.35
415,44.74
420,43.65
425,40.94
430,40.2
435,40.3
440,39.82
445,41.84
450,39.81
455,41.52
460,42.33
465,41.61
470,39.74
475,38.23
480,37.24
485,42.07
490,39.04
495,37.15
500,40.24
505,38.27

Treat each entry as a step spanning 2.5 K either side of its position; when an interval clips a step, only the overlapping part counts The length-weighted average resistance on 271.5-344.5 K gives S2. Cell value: 42.7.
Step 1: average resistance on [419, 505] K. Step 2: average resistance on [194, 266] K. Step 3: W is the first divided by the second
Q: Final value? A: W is 1.30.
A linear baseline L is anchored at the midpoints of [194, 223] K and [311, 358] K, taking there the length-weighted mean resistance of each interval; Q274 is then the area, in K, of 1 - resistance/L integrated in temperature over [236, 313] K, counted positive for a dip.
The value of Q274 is -4.30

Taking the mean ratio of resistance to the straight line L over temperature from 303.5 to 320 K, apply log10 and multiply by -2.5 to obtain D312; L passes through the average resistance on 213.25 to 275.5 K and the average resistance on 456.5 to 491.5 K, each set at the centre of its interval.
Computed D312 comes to -0.175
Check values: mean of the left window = 34.4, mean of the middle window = 42.4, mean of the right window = 40.1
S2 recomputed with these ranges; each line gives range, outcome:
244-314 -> 40.1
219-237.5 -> 31.8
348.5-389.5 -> 43.9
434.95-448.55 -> 40.7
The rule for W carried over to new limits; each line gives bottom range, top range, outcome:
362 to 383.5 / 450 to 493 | 0.92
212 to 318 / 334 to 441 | 1.15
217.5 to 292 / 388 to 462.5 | 1.19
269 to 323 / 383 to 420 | 1.07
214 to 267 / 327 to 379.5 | 1.31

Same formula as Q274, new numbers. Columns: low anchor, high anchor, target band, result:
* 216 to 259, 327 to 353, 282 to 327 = -3.9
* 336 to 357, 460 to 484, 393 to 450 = -2.5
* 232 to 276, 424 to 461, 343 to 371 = -4.2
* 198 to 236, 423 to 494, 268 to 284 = -4.9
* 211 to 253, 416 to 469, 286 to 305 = -4.4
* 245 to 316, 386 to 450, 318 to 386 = -2.2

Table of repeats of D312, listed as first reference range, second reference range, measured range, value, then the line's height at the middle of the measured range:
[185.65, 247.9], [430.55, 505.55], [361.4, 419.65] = -0.213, 36.8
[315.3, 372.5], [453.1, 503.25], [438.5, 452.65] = 0.003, 40.7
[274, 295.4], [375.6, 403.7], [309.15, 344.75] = 0.024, 43.6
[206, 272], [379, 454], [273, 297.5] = -0.175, 36.3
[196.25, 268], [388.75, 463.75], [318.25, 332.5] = -0.142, 37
